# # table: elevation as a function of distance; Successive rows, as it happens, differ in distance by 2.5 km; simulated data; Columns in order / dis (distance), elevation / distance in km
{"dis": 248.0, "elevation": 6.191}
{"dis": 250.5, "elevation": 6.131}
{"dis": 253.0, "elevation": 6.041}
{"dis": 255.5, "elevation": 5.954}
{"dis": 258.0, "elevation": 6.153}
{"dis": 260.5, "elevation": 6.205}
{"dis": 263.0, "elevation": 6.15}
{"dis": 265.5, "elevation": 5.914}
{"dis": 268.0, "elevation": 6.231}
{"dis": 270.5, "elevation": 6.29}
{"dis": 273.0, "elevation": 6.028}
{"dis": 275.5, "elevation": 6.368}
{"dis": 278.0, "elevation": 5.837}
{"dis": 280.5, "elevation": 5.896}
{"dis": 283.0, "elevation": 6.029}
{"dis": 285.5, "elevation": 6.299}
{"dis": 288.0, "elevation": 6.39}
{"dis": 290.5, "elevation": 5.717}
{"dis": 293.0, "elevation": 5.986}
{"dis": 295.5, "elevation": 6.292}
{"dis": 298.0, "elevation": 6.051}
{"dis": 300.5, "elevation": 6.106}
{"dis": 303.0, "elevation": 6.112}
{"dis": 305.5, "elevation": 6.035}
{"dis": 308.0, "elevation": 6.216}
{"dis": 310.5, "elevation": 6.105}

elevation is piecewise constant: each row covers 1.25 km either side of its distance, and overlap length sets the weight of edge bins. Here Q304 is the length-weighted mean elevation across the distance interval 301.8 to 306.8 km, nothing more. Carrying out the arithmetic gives 6.07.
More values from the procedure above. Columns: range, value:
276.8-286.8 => 6.02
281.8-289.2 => 6.24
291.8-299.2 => 6.11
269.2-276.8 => 6.23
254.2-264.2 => 6.11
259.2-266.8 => 6.09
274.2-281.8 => 6.03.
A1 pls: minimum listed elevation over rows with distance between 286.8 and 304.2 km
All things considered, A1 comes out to 5.717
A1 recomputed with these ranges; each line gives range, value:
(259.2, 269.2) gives 5.914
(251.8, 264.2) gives 5.954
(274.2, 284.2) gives 5.837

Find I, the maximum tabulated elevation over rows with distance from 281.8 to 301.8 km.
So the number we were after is 6.39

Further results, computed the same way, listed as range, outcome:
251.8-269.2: 6.231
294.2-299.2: 6.292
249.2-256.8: 6.131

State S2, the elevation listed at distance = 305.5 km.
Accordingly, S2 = 6.035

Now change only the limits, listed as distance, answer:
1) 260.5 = 6.205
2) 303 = 6.112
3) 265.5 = 5.914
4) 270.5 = 6.29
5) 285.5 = 6.299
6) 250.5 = 6.131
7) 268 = 6.231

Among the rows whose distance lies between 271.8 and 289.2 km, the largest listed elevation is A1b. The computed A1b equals 6.39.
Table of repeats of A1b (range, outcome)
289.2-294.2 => 5.986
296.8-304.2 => 6.112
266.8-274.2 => 6.29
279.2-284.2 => 6.029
